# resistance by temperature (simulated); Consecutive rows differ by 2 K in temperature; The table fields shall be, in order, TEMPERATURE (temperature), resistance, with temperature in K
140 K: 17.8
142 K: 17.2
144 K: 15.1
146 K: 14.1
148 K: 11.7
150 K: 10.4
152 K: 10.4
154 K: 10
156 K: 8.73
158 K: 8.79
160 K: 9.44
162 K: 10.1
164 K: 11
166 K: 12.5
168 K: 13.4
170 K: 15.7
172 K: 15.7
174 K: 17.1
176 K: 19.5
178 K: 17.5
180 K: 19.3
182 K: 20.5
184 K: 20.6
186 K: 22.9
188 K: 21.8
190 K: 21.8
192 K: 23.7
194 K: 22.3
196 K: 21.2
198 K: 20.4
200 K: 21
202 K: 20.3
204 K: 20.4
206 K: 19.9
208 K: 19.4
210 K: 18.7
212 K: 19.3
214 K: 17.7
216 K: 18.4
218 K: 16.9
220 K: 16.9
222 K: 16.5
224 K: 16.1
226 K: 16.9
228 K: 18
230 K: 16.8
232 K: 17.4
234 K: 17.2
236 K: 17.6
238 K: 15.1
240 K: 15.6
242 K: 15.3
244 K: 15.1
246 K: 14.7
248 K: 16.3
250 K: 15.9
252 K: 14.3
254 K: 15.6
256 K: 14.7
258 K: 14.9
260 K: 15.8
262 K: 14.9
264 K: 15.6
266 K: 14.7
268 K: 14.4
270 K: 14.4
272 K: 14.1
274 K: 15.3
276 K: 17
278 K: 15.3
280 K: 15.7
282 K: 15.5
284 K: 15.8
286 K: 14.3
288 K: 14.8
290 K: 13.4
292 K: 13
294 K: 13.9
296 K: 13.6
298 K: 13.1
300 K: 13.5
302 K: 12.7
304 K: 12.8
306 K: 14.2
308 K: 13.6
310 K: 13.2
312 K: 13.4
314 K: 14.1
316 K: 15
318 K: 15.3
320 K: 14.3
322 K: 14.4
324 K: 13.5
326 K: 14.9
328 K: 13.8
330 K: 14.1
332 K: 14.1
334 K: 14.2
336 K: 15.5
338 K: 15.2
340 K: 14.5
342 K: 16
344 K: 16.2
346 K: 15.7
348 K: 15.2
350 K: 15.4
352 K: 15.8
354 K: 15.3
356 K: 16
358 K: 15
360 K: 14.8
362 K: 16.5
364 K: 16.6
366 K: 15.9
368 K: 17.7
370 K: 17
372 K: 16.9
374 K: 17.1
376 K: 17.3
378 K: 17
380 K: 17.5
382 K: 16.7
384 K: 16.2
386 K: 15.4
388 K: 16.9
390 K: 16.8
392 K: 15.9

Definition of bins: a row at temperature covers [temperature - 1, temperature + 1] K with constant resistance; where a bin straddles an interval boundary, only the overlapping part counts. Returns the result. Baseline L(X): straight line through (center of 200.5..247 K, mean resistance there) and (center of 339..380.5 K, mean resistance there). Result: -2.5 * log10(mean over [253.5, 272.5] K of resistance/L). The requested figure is 0.15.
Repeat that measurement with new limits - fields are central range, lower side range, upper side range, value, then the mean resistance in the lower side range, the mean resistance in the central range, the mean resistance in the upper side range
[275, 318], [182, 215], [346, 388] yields 0.26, 20.7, 14.2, 16.3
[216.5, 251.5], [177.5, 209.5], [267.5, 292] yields 0.11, 20.8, 16.4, 14.9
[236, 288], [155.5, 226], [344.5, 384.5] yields 0.12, 17.6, 15.2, 16.3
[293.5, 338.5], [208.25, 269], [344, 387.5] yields 0.16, 16.3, 14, 16.2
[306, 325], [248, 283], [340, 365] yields 0.10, 15.2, 14.1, 15.7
